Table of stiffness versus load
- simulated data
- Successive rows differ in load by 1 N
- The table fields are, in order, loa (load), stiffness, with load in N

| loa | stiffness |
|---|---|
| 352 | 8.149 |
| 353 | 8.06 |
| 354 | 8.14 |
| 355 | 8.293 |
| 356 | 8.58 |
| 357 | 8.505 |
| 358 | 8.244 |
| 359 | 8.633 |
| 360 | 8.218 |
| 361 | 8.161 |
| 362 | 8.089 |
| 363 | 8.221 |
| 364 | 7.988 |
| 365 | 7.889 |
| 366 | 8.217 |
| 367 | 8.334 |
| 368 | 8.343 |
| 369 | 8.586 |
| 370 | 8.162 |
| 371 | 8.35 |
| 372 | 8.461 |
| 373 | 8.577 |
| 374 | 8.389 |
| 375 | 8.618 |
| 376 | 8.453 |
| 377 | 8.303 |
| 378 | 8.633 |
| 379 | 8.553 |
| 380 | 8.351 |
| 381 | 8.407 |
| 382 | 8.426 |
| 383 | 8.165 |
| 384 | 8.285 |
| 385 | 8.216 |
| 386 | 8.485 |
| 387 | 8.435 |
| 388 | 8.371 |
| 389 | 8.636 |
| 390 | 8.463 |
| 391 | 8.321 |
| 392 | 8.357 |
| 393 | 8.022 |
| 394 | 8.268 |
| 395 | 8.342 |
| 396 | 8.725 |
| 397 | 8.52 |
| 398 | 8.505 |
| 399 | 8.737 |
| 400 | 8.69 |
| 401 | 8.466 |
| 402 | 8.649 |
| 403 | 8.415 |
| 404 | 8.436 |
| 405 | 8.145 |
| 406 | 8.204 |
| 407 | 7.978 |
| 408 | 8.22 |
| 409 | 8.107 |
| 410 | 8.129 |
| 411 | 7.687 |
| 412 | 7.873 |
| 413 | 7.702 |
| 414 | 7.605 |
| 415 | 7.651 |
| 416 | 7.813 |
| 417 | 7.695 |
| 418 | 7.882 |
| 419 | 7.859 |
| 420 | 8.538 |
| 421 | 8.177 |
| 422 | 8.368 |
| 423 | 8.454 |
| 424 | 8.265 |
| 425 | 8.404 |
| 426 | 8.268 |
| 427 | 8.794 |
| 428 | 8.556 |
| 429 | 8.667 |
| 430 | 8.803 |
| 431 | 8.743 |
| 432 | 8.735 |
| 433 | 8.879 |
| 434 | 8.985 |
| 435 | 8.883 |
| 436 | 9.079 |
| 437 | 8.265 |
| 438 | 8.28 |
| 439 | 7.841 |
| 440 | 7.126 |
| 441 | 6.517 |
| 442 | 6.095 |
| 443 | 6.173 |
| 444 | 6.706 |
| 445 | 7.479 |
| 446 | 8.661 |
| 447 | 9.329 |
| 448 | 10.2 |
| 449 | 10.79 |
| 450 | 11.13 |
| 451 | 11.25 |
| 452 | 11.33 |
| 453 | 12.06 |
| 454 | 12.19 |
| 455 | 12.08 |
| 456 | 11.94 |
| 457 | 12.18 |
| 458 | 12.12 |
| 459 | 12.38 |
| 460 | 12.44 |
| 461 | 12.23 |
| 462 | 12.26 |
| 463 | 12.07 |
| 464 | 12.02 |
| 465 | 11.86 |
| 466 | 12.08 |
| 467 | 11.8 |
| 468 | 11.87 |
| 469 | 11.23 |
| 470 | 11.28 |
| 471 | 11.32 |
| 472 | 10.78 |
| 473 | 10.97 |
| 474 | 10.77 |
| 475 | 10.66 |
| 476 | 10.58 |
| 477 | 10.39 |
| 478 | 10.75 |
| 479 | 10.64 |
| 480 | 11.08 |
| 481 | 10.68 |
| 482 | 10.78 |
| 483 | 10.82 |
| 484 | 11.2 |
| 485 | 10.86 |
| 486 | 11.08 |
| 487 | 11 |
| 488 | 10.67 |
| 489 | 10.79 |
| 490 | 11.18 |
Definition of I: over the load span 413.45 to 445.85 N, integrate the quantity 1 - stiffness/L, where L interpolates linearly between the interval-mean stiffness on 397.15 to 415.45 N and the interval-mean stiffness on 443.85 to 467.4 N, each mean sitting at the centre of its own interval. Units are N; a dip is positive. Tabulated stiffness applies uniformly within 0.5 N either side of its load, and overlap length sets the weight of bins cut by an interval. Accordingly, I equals 5.2 N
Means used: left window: 8.19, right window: 11.3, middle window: 8.06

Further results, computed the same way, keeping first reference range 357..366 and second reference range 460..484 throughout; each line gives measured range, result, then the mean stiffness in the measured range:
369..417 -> 4.0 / 8.3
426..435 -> 1.2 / 8.75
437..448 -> 3.0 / 7.59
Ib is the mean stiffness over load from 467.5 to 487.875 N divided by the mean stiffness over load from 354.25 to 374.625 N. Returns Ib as 1.3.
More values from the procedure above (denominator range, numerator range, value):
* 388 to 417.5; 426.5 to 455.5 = 1.10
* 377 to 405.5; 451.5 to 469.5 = 1.42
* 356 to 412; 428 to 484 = 1.23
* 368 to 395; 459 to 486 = 1.35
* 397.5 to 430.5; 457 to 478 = 1.40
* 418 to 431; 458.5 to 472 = 1.41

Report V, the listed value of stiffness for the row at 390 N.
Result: 8.463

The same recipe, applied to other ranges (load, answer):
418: 7.882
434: 8.985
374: 8.389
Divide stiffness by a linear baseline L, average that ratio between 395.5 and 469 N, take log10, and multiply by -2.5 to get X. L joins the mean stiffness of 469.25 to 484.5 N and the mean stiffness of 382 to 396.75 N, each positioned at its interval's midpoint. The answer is 0.05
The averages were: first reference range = 8.37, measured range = 9.23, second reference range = 10.9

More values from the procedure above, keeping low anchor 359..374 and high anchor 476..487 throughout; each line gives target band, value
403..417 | 0.16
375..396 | 0.04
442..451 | 0.15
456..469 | -0.16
